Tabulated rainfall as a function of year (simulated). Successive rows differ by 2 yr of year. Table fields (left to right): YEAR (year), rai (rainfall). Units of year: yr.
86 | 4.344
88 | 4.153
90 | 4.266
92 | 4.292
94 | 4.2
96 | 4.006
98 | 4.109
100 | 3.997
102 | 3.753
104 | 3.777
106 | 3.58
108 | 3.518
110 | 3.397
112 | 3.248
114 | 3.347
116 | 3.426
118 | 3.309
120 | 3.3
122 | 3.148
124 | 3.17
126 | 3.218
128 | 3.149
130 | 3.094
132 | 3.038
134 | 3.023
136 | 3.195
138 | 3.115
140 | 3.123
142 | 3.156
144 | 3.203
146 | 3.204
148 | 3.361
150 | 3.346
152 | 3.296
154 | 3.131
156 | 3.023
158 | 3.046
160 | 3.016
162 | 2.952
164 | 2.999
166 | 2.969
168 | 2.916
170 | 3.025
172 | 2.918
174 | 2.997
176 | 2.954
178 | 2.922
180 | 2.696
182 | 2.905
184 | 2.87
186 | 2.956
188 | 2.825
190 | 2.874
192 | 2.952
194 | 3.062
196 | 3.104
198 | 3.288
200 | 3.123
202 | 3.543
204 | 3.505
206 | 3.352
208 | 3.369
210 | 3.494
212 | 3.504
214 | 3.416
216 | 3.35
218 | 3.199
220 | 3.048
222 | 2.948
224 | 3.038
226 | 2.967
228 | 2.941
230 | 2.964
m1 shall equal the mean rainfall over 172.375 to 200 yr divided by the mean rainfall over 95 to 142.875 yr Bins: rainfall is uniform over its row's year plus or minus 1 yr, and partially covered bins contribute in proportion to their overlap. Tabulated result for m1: 0.87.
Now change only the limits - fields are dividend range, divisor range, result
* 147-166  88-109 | 0.79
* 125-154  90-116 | 0.84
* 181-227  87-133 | 0.88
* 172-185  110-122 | 0.87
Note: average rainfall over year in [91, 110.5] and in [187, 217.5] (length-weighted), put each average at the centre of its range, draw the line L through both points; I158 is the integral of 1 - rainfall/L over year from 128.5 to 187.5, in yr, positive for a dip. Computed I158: 7.9 yr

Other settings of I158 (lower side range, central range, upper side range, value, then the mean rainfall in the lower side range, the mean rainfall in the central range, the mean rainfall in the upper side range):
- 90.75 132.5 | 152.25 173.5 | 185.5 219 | 2.25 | 3.54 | 3.01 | 3.23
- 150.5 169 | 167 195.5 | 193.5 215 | 2.40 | 3.05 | 2.92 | 3.35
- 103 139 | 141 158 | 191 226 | 0.33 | 3.28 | 3.21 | 3.24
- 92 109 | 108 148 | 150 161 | 3.30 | 3.89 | 3.22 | 3.12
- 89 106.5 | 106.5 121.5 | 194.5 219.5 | 2.10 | 4.01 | 3.36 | 3.34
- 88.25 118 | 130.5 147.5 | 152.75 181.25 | 0.94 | 3.77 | 3.14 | 2.97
